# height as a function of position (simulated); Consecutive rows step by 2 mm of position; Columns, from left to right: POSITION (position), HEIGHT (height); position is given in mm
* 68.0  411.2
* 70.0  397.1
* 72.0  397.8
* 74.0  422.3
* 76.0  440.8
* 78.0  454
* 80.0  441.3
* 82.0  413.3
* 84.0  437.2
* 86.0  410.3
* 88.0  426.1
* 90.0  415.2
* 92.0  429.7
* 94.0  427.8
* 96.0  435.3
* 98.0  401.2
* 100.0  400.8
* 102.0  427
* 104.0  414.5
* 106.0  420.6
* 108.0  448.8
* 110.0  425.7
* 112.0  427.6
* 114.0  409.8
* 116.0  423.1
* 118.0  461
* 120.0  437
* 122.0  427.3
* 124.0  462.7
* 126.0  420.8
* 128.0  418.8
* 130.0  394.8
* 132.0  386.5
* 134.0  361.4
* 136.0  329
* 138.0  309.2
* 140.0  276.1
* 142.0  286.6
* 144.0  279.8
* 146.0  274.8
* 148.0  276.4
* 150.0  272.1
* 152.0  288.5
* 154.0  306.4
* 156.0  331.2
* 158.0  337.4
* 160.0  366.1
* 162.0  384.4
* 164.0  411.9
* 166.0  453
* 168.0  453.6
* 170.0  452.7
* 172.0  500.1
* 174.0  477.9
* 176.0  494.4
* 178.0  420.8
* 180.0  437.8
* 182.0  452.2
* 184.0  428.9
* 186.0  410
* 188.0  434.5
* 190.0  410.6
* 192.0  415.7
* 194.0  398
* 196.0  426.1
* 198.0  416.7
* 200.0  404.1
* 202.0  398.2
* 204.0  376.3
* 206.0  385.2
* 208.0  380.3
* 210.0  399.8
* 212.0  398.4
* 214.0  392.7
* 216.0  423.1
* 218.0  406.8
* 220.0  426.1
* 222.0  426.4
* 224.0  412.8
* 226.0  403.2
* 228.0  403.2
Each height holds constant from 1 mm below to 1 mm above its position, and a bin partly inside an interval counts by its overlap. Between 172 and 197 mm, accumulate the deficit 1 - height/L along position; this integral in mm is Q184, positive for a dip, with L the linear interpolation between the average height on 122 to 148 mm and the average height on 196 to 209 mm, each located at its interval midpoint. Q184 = -3.5 mm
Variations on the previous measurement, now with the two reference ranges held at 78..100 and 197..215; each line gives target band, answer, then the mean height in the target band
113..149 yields 3.9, 369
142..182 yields 2.5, 379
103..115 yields -0.2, 424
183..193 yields -0.5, 420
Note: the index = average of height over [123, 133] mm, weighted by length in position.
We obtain 417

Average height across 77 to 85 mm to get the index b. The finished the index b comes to 436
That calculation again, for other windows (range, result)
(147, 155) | 286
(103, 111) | 427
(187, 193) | 420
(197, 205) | 399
